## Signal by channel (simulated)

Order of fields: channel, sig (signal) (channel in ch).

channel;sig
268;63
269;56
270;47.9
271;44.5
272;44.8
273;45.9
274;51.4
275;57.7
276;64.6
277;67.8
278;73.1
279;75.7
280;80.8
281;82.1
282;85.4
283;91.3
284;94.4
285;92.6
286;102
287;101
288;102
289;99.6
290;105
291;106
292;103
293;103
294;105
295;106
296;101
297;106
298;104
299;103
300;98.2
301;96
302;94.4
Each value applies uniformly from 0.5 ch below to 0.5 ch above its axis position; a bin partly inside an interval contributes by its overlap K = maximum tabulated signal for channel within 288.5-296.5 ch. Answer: 106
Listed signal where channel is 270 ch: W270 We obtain 47.9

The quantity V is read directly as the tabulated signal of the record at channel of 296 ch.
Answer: 101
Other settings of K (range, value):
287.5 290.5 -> 105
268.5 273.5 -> 56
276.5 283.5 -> 91.3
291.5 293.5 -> 103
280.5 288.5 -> 102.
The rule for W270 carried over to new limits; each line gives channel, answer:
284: 94.4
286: 102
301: 96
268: 63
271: 44.5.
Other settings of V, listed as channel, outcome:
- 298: 104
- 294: 105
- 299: 103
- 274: 51.4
